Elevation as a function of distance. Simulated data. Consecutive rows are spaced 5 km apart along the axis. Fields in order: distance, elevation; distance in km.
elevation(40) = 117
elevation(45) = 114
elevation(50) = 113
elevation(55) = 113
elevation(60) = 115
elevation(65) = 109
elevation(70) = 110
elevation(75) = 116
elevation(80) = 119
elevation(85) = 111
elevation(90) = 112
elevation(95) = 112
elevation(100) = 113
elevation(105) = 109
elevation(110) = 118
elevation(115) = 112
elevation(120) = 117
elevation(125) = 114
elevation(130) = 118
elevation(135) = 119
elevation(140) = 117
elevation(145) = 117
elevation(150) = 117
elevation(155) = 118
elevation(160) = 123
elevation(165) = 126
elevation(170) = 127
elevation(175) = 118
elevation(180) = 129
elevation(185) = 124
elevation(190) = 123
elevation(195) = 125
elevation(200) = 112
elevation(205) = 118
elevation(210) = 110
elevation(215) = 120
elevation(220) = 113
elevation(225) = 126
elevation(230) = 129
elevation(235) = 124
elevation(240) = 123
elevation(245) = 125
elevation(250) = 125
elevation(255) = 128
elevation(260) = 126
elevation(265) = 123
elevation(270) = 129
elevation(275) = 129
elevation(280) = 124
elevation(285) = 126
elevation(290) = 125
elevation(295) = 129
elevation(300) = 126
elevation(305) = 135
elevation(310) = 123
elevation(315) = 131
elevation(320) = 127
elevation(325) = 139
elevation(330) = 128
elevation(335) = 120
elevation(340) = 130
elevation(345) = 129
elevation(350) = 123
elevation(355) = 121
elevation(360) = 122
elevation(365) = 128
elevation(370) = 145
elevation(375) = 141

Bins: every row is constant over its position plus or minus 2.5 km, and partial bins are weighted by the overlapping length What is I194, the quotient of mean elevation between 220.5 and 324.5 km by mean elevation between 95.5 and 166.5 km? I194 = 1.1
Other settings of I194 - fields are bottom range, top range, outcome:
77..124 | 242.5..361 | 1.12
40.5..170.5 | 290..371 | 1.11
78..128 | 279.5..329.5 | 1.13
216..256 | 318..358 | 1.03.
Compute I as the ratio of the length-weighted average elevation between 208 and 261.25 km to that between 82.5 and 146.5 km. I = 1.1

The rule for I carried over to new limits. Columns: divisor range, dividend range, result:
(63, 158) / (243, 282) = 1.10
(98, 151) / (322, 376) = 1.12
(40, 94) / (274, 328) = 1.13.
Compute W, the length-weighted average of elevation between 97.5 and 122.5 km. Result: 114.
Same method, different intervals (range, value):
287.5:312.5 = 128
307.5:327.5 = 130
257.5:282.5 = 126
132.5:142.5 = 118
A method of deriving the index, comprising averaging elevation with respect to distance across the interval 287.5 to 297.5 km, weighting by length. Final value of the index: 127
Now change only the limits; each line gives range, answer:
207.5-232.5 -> 120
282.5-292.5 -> 126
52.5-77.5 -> 113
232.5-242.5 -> 124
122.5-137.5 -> 117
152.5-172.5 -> 124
